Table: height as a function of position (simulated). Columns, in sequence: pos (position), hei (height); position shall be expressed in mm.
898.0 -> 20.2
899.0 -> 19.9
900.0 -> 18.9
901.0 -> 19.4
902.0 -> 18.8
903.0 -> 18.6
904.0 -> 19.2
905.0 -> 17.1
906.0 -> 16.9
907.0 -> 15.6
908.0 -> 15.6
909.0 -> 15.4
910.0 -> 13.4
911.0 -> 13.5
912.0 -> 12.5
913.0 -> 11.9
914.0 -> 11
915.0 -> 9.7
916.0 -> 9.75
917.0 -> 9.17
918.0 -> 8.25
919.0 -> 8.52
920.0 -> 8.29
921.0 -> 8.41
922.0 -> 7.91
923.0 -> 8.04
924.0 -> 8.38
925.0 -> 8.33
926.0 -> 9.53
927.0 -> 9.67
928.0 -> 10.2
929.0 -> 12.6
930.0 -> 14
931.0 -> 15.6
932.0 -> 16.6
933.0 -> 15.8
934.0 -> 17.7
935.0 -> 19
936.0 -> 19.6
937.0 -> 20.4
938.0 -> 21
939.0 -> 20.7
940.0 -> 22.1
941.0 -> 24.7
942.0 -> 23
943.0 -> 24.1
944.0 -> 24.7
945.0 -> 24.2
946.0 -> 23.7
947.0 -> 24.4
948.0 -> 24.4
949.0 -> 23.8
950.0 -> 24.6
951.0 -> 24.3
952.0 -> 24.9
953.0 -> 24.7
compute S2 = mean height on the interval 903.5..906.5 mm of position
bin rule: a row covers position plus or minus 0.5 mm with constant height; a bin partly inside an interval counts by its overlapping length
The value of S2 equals 17.7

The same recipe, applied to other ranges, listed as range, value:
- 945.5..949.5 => 24.1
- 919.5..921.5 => 8.35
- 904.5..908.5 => 16.3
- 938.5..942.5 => 22.6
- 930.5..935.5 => 16.9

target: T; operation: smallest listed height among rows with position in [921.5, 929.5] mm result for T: 7.91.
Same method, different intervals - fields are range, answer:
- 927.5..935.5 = 10.2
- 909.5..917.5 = 9.17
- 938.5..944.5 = 20.7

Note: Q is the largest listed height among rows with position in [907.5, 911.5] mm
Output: 15.6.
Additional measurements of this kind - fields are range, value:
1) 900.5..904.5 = 19.4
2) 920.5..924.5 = 8.41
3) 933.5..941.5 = 24.7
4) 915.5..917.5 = 9.75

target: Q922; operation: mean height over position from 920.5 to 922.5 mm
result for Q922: 8.16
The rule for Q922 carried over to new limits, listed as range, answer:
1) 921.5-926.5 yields 8.44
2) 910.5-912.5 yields 13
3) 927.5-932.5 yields 13.8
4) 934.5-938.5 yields 20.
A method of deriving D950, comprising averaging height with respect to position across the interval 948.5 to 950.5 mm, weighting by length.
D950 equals 24.2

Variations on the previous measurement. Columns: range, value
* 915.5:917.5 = 9.46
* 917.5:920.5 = 8.35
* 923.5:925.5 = 8.36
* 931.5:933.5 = 16.2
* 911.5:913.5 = 12.2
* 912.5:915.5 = 10.9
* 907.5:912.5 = 14.1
